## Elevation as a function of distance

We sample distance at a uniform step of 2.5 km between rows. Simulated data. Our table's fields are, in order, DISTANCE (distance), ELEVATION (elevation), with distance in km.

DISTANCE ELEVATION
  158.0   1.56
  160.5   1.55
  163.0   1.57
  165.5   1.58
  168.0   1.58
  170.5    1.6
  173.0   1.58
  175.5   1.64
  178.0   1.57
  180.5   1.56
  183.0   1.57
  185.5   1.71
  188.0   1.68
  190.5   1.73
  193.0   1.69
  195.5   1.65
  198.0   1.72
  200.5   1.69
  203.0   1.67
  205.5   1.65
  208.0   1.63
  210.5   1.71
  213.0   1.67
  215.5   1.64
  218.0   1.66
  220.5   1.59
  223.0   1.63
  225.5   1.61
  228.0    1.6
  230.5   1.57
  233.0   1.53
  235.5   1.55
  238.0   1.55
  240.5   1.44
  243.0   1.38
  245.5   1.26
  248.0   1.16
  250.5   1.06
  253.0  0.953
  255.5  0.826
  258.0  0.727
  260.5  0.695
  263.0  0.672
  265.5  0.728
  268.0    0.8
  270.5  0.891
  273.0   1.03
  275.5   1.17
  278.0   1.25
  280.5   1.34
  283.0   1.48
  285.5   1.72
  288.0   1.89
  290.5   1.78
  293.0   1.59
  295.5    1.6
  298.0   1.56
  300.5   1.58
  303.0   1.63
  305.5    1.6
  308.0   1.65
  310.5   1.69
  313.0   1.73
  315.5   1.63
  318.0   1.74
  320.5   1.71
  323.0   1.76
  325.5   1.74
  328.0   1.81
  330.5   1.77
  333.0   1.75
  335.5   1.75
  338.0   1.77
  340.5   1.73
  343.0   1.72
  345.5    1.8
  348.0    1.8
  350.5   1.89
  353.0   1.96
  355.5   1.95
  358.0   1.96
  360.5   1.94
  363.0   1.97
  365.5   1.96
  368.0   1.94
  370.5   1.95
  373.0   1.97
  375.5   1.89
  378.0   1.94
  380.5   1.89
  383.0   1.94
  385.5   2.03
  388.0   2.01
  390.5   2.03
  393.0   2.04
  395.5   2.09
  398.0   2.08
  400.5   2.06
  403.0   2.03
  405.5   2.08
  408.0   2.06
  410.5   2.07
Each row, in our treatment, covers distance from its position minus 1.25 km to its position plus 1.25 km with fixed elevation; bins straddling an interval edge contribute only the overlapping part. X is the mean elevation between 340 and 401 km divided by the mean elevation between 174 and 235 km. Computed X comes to 1.19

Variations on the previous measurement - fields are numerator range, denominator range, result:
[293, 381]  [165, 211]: 1.09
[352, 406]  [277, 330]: 1.21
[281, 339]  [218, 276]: 1.40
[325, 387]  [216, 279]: 1.54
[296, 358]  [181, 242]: 1.07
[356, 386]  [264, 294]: 1.50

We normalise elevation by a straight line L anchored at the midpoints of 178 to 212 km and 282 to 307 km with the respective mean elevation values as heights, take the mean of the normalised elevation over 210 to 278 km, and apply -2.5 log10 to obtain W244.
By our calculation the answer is 0.30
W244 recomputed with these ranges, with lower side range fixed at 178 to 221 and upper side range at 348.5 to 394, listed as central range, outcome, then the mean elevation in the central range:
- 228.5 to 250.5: 0.216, 1.41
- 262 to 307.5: 0.312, 1.36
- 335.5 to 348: 0.086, 1.76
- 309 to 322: 0.097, 1.7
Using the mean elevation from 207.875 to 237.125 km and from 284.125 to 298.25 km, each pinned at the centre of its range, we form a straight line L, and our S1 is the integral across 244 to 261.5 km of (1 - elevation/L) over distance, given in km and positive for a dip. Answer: 7.3 km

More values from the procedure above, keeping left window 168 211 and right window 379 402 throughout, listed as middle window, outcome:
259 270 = 6.47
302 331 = 2.74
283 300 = 1.53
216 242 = 2.21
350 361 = 0.06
